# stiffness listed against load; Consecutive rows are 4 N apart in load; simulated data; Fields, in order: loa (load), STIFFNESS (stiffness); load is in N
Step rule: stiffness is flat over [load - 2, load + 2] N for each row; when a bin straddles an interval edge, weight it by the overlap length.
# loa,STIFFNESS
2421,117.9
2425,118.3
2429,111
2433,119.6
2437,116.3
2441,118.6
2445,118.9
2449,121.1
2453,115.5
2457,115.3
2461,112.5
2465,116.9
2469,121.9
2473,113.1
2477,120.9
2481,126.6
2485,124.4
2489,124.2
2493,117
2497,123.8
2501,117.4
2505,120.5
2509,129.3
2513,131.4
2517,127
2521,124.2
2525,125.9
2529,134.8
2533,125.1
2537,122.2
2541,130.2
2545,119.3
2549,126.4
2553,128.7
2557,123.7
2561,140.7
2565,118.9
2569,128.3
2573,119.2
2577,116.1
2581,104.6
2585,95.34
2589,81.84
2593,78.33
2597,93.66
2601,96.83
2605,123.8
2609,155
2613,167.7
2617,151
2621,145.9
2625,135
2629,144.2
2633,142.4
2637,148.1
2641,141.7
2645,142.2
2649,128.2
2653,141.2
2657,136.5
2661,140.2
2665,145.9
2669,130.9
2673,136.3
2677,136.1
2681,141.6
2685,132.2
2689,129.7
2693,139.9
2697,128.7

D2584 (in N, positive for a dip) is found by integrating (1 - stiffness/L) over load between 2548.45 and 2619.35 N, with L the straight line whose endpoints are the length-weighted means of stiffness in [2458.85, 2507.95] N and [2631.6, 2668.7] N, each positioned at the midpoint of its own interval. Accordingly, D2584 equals 6.9 N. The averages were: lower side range 120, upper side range 140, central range 119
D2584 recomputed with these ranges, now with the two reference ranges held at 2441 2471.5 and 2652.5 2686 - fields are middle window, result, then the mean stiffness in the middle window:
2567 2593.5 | 5.01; 105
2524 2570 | -0.32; 127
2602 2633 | -2.64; 144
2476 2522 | -0.91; 124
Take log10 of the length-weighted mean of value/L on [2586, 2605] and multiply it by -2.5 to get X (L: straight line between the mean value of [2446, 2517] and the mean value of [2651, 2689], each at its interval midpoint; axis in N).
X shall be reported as 0.38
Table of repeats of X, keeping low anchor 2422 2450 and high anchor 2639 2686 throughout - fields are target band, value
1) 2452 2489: 0.02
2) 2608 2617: -0.20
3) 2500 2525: -0.01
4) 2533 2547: 0.02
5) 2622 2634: -0.05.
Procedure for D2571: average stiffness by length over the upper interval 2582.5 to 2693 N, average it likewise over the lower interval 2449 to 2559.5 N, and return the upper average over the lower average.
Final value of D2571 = 1.1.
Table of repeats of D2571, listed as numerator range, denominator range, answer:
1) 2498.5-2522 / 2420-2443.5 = 1.07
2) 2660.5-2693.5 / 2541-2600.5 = 1.21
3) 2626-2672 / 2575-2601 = 1.47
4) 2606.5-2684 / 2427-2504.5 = 1.20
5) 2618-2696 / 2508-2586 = 1.12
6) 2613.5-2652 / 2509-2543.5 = 1.12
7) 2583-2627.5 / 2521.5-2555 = 0.95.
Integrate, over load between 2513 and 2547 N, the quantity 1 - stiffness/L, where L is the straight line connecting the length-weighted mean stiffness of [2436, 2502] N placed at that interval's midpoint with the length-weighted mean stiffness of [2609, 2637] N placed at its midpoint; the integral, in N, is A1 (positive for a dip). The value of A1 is 1.1 N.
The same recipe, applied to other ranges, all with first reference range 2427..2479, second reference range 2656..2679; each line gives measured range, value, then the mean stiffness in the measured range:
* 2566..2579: 0.8 N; 121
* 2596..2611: 1.4 N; 119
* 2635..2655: -0.7 N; 140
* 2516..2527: -0.2 N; 126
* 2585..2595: 3.6 N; 83.1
